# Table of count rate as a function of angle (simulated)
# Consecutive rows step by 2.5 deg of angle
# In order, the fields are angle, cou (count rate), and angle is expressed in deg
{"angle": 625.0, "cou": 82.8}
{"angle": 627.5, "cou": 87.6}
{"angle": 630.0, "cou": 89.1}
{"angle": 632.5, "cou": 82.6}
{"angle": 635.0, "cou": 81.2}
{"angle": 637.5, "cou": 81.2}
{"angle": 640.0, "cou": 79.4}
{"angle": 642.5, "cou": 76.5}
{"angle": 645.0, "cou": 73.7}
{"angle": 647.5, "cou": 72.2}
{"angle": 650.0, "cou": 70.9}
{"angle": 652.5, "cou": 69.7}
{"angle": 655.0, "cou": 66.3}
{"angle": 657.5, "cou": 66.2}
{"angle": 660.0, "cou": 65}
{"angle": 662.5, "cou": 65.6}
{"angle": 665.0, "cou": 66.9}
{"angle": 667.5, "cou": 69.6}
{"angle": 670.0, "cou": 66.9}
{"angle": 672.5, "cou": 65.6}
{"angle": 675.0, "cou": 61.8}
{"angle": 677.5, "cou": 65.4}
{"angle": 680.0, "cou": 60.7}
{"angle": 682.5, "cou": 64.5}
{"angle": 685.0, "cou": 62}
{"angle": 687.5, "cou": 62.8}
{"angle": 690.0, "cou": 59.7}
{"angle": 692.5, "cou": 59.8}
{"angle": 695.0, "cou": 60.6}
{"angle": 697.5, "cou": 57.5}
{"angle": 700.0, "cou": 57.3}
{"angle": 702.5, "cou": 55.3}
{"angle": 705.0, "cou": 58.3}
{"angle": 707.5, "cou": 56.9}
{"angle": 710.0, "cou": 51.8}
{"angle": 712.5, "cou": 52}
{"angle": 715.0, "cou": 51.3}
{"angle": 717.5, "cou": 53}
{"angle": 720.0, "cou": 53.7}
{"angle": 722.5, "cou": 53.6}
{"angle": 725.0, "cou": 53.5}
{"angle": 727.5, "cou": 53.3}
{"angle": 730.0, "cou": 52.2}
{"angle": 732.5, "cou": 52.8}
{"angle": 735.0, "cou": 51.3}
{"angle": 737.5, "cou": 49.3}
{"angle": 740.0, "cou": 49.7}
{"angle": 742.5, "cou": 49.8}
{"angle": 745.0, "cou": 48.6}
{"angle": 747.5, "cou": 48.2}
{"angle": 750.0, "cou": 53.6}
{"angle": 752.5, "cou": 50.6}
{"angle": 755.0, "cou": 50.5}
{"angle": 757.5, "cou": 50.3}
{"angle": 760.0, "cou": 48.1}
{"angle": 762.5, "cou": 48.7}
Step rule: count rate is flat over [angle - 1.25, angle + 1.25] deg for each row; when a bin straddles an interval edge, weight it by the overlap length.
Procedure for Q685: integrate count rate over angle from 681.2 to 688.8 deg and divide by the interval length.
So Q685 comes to 63.1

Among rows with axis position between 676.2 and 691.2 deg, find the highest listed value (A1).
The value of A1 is 65.4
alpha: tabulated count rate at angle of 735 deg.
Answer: 51.3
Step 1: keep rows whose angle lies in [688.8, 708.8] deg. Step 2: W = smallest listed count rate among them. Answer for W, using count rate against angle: 55.3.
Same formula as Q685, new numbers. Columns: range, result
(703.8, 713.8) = 54.7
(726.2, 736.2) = 52.4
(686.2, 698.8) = 60.1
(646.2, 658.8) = 69.1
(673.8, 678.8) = 63.6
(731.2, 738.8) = 51.1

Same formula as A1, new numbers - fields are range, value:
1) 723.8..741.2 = 53.5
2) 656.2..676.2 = 69.6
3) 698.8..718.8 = 58.3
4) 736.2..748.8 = 49.8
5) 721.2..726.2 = 53.6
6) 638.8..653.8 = 79.4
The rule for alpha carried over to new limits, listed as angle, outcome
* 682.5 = 64.5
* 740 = 49.7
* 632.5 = 82.6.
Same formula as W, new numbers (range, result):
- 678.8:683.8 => 60.7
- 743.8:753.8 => 48.2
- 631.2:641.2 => 79.4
